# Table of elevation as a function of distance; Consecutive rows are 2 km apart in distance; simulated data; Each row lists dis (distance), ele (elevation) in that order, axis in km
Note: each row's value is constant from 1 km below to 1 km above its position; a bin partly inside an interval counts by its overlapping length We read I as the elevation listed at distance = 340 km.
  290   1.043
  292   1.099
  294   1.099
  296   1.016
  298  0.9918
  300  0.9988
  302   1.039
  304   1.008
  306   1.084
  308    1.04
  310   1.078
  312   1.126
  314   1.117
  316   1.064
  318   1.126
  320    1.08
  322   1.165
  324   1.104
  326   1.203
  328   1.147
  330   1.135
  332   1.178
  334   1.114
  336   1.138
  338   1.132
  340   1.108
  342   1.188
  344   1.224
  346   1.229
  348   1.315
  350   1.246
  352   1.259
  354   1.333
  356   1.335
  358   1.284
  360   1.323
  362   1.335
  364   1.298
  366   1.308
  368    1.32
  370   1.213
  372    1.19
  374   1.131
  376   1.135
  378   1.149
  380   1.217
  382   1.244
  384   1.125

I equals 1.108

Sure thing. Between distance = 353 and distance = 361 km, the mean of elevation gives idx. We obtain 1.32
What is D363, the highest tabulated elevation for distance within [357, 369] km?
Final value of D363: 1.335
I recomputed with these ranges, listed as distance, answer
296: 1.016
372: 1.19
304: 1.008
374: 1.131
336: 1.138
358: 1.284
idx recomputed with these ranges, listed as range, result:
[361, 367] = 1.31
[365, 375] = 1.23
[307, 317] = 1.08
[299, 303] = 1.02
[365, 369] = 1.31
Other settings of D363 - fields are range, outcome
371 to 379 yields 1.19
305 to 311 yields 1.084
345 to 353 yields 1.315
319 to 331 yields 1.203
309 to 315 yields 1.126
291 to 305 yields 1.099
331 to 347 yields 1.229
